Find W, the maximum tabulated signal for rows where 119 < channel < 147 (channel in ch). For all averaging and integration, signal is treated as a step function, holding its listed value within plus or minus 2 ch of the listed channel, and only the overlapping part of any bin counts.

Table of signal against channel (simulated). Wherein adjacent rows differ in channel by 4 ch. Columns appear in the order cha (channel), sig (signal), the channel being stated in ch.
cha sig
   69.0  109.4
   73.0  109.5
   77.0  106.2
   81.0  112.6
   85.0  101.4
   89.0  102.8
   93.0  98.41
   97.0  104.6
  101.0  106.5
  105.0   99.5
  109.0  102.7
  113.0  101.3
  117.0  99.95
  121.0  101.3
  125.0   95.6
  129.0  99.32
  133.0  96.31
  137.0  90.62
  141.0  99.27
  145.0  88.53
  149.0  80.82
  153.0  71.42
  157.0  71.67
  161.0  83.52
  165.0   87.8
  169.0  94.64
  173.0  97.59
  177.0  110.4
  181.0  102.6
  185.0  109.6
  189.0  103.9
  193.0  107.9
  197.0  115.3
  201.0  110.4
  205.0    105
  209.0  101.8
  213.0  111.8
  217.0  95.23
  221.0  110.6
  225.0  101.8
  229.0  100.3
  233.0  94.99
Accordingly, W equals 101.3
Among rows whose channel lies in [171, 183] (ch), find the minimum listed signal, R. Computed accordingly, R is 97.59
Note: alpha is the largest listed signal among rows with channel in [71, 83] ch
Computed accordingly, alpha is 112.6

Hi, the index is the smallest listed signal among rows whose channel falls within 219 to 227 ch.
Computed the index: 101.8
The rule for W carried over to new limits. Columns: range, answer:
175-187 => 110.4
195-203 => 115.3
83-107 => 106.5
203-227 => 111.8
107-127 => 102.7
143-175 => 97.59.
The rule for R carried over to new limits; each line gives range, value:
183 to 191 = 103.9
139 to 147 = 88.53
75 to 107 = 98.41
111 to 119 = 99.95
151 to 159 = 71.42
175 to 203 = 102.6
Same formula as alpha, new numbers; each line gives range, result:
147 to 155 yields 80.82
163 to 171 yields 94.64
